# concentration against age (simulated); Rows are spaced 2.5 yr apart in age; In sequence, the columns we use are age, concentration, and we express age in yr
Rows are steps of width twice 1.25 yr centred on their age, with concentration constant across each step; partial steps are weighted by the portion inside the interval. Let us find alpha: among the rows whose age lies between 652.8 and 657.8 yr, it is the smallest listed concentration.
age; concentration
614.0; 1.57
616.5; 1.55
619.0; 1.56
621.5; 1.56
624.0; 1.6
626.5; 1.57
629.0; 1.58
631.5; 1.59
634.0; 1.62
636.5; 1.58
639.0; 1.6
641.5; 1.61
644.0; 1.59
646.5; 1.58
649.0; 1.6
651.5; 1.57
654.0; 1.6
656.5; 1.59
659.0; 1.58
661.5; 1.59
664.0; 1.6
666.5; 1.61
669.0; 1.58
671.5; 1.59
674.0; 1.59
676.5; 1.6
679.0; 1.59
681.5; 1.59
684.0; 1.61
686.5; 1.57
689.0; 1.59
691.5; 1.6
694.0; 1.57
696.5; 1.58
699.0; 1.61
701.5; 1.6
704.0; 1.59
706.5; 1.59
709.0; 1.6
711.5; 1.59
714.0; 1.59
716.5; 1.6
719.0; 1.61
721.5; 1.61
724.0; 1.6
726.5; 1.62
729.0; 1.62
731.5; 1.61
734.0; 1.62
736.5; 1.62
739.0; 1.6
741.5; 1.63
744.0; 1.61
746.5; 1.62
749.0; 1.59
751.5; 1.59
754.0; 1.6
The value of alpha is 1.59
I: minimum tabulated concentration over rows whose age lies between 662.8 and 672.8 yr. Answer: 1.58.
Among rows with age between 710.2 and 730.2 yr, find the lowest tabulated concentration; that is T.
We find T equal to 1.59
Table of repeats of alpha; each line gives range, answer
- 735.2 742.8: 1.6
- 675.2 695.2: 1.57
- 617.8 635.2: 1.56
